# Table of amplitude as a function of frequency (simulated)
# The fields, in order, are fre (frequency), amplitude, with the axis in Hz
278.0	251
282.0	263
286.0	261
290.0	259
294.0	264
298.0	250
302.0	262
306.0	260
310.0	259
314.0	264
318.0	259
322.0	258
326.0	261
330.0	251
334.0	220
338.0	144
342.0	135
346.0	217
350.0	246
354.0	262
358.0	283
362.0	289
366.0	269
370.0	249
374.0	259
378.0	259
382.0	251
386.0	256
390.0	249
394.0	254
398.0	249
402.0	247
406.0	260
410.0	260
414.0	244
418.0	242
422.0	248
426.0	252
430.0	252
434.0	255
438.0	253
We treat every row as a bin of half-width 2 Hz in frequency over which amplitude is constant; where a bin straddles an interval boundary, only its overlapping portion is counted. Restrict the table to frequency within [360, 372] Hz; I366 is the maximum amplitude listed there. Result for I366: 289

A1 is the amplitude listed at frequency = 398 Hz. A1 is 249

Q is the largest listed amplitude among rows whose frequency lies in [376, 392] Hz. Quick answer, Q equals 259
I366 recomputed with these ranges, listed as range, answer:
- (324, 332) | 261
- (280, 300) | 264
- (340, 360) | 283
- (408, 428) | 260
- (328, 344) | 251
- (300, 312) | 262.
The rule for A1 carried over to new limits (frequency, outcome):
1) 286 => 261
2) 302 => 262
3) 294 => 264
